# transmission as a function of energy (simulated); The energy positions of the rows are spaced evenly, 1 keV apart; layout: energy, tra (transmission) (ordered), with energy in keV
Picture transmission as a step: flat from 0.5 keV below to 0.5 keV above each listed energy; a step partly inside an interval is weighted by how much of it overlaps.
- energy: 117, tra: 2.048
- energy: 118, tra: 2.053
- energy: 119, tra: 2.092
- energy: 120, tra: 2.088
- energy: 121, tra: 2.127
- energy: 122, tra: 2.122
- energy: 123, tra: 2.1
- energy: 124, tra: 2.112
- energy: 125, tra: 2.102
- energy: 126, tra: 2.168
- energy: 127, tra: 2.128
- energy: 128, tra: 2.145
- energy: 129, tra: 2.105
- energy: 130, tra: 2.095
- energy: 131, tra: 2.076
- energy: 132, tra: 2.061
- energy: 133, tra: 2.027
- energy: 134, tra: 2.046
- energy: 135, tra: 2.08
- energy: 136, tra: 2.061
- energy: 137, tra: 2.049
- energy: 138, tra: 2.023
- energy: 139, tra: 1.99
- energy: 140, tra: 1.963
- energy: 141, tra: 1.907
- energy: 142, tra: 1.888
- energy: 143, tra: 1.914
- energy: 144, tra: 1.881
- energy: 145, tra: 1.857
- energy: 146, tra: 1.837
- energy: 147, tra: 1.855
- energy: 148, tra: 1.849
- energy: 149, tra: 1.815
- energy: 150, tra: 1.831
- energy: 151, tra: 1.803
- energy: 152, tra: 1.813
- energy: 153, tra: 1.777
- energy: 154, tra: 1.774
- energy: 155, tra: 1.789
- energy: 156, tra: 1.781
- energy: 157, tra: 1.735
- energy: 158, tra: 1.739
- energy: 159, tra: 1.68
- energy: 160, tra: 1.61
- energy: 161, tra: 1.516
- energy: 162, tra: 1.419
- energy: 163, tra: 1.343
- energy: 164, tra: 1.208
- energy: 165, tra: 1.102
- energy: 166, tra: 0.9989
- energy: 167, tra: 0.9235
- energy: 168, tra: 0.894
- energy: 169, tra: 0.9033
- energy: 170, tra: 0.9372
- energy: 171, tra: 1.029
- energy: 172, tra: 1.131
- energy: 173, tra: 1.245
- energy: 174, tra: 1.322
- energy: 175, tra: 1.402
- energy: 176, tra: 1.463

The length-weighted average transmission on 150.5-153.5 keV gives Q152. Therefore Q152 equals 1.8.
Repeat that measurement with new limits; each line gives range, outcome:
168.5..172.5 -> 1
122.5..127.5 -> 2.12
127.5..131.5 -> 2.11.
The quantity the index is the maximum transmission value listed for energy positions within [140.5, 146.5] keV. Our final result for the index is 1.914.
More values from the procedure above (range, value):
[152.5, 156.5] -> 1.789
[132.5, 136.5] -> 2.08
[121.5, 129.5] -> 2.168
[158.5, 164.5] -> 1.68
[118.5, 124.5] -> 2.127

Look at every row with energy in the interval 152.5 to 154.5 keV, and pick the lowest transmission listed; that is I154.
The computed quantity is 1.774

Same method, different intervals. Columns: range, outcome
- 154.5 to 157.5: 1.735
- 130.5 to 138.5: 2.023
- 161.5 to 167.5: 0.9235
